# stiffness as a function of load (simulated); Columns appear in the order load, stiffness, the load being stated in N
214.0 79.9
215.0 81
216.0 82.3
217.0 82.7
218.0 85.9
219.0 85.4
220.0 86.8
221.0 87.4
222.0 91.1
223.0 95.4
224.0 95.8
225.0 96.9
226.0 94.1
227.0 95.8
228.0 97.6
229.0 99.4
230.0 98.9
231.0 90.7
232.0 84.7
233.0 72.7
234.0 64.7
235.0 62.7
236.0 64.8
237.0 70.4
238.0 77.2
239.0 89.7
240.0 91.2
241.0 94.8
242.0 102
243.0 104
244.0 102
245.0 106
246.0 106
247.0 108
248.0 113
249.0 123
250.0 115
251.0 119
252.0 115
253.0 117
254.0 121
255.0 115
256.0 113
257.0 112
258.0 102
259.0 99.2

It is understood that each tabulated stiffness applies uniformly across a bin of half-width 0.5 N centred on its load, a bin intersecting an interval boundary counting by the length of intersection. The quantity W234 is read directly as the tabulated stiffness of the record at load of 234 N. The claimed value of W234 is 64.7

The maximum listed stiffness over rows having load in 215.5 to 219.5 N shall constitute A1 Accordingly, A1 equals 85.9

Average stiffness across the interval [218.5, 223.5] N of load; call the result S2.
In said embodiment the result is 89.2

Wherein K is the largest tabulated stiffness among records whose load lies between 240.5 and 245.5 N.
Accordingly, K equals 106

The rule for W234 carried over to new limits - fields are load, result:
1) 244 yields 102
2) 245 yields 106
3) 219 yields 85.4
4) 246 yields 106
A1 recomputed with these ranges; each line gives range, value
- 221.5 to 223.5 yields 95.4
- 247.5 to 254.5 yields 123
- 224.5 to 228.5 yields 97.6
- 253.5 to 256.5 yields 121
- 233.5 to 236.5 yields 64.8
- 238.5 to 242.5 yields 102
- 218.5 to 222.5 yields 91.1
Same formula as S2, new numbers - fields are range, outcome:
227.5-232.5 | 94.3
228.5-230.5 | 99.2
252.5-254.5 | 119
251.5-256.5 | 116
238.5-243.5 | 96.3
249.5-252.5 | 116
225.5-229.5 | 96.7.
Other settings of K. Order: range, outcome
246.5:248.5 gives 113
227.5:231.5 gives 99.4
